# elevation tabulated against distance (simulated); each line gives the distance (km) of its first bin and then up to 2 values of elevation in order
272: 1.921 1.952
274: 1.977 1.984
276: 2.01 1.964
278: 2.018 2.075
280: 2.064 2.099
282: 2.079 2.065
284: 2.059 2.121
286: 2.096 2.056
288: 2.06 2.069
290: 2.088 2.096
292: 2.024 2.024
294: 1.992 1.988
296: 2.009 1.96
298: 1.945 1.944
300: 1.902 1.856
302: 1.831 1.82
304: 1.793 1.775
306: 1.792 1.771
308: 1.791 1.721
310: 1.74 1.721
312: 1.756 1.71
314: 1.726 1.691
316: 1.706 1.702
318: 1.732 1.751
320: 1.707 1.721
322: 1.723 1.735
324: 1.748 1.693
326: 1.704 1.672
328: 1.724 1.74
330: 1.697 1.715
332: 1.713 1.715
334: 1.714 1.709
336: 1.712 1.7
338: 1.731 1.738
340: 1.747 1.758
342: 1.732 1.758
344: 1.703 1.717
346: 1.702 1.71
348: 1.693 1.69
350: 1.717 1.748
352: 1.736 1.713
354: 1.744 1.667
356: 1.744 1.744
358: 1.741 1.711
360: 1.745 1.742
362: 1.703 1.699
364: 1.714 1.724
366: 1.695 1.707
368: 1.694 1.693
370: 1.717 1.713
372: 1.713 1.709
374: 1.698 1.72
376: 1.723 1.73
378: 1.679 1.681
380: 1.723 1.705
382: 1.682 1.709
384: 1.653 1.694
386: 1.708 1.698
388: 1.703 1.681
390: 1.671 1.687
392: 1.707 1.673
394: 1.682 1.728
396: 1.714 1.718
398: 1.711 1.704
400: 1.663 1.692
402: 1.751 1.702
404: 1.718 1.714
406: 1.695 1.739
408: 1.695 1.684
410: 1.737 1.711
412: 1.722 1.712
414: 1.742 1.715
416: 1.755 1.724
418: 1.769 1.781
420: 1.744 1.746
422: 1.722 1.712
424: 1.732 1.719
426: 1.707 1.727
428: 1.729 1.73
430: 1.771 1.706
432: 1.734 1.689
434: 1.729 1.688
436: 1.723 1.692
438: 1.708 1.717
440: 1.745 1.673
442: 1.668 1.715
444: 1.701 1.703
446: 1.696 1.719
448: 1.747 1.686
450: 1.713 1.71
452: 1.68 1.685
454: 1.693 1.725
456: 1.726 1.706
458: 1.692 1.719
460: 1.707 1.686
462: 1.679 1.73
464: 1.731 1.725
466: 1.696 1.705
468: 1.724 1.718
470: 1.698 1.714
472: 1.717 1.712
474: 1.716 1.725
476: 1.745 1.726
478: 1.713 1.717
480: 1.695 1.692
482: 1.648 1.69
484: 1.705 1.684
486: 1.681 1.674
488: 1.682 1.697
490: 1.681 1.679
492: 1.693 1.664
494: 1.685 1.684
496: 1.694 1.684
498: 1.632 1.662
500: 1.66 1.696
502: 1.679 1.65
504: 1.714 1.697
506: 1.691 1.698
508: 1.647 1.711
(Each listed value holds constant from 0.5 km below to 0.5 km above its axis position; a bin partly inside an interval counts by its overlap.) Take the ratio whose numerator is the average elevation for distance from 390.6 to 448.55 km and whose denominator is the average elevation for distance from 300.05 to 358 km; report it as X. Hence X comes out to 0.99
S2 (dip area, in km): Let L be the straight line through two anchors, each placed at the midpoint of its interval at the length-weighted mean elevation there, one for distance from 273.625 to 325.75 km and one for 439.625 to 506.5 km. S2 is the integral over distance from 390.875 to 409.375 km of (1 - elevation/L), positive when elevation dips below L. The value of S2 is 0.8 km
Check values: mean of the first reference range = 1.89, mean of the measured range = 1.7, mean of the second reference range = 1.7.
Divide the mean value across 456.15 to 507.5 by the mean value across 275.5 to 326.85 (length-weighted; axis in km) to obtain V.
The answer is 0.90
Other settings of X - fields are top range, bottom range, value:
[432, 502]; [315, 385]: 0.99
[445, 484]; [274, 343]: 0.92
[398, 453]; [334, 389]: 1.00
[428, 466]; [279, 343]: 0.93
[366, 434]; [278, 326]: 0.91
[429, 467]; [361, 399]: 1.00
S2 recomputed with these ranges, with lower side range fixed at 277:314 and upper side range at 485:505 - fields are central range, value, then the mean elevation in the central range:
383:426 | 2.0 km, 1.71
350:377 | 1.9 km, 1.72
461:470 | 0.0 km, 1.71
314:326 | 1.2 km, 1.72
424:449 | 0.6 km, 1.71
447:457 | 0.2 km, 1.71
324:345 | 1.9 km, 1.72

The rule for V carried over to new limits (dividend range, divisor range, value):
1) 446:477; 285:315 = 0.90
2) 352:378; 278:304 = 0.85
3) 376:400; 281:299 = 0.83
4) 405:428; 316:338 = 1.01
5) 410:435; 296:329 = 0.98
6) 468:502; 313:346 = 0.98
